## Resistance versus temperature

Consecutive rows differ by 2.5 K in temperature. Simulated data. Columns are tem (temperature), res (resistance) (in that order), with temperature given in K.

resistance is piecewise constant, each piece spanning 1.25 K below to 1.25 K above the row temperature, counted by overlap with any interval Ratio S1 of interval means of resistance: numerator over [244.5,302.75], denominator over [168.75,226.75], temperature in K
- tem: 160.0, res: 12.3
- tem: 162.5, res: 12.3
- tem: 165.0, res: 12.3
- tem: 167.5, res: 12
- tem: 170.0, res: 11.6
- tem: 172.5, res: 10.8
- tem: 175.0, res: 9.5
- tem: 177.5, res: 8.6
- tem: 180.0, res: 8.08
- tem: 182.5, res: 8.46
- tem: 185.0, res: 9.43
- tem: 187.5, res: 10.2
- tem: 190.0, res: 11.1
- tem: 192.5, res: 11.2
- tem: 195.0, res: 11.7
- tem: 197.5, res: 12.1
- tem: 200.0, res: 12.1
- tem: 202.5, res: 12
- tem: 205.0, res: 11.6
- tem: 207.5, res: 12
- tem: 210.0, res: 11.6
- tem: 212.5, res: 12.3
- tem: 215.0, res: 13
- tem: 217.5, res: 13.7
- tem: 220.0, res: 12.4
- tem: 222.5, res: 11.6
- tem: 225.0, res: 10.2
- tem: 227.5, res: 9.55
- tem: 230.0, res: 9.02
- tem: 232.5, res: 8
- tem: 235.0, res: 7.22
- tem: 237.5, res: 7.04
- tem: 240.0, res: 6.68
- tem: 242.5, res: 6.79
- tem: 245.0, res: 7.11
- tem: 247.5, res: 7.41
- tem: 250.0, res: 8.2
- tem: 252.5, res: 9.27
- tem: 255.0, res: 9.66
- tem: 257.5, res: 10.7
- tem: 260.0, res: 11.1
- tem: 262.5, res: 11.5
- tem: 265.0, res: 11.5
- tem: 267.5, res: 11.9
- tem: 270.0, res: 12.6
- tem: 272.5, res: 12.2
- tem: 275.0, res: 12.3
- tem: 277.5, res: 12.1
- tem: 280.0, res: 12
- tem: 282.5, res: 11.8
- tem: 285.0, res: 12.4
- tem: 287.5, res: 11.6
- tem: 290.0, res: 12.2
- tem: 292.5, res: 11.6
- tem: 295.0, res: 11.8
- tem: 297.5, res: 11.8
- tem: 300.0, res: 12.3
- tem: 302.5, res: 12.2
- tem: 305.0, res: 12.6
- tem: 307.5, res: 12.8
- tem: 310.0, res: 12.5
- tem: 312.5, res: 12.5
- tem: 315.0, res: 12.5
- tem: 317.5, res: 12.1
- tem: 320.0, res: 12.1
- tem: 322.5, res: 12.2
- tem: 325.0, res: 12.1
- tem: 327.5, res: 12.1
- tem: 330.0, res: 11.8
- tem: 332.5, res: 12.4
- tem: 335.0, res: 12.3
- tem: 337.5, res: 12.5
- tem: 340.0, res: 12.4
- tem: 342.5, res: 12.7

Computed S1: 1.0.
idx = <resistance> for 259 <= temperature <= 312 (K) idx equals 12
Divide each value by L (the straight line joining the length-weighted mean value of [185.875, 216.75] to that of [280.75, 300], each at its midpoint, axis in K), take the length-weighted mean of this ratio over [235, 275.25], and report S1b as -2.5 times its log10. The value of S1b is 0.228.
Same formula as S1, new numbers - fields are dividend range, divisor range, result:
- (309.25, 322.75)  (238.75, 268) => 1.33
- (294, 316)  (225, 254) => 1.55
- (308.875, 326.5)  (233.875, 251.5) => 1.70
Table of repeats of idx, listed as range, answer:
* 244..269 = 9.89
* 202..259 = 9.85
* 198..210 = 11.9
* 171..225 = 11.1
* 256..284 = 11.8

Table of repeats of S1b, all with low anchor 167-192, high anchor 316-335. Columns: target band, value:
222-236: 0.165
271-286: -0.065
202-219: -0.183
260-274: -0.057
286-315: -0.039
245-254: 0.323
